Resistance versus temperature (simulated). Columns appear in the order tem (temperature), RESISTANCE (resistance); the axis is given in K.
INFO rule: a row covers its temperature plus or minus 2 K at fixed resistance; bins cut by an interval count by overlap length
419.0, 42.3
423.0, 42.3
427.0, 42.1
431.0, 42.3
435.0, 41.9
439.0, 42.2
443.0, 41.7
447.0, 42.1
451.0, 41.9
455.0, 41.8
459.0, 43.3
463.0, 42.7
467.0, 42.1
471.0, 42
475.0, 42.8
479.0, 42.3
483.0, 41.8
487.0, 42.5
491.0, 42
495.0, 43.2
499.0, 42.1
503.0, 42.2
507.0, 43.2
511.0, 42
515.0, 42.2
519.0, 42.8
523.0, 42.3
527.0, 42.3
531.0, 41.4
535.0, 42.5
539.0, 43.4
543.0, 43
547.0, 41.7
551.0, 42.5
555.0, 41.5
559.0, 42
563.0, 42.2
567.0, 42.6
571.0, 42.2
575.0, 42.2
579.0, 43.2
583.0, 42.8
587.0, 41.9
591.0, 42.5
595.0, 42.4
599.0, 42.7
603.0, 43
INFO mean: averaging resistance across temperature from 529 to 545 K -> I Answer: 42.6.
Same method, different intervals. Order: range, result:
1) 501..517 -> 42.4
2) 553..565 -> 41.9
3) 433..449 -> 42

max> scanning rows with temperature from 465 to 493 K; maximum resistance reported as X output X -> 42.8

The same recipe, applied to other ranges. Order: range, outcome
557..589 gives 43.2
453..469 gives 43.3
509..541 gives 43.4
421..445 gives 42.3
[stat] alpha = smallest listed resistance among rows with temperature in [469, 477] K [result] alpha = 42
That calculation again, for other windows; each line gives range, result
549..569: 41.5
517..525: 42.3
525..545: 41.4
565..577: 42.2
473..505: 41.8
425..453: 41.7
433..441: 41.9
